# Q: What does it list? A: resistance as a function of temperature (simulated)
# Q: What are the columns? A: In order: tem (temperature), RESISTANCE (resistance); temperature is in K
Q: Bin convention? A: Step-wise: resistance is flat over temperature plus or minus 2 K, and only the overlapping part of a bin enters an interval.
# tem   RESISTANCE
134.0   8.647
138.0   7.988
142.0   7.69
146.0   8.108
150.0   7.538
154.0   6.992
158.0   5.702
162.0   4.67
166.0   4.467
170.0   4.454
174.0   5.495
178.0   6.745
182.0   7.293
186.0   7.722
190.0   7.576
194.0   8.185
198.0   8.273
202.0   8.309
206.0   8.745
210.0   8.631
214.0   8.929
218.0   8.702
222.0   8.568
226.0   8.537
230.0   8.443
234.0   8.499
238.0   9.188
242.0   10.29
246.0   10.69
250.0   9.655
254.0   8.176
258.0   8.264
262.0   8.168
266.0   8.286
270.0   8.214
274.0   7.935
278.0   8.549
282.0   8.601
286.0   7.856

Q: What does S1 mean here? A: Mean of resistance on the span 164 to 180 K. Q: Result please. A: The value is 5.29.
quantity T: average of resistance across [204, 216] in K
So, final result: 8.77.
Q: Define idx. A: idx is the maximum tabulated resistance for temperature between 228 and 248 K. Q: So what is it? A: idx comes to 10.69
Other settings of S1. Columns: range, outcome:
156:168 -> 4.95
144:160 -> 7.08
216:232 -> 8.56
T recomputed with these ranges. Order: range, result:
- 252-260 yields 8.22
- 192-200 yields 8.23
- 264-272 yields 8.25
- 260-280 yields 8.23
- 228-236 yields 8.47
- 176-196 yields 7.5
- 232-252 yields 9.66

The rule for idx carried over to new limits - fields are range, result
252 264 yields 8.264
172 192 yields 7.722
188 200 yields 8.273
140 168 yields 8.108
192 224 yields 8.929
